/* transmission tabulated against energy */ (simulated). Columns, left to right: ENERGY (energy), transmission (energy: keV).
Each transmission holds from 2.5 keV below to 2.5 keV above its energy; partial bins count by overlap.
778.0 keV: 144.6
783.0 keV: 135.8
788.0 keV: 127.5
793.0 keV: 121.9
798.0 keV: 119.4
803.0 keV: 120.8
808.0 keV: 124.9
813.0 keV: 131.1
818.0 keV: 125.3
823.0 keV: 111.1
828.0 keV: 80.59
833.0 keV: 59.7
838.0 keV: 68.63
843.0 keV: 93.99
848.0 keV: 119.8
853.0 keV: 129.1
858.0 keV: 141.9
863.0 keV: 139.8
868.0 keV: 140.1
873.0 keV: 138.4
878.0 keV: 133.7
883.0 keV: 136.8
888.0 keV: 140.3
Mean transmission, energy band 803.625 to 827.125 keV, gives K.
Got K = 120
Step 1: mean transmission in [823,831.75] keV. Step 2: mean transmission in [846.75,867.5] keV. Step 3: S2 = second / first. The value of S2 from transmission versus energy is 1.55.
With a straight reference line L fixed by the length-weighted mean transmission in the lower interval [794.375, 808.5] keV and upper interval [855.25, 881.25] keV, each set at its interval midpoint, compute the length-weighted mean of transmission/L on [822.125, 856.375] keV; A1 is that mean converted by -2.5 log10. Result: 0.35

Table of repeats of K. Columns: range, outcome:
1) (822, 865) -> 104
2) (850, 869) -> 137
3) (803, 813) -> 125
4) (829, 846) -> 76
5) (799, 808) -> 122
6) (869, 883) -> 137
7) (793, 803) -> 120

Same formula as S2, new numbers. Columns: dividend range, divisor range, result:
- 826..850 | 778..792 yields 0.63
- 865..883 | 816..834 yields 1.43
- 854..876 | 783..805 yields 1.12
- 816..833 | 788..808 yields 0.81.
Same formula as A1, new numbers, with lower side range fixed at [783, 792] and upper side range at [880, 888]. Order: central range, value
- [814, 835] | 0.328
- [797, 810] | 0.073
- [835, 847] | 0.490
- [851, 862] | -0.009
